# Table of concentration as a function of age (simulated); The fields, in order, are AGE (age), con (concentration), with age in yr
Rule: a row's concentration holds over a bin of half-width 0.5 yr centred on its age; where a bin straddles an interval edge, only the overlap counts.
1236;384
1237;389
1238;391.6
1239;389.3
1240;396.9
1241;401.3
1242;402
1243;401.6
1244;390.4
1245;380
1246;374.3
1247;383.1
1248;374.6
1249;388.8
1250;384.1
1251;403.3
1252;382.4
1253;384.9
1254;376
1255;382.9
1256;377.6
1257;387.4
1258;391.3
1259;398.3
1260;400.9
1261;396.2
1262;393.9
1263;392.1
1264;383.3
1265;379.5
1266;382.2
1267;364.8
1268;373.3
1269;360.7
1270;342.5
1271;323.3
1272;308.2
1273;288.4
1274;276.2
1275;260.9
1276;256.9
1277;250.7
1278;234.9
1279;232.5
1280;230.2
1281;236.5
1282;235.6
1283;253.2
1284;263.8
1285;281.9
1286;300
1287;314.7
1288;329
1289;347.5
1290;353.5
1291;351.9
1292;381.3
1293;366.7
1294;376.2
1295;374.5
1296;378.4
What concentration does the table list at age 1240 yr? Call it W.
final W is 396.9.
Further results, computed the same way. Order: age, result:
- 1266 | 382.2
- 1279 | 232.5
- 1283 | 253.2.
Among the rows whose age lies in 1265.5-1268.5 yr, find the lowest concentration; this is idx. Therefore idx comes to 364.8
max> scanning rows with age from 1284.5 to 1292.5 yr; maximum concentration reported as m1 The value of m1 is 381.3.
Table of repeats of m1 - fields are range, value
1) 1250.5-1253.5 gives 403.3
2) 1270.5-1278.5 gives 323.3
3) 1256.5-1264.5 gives 400.9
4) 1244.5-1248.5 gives 383.1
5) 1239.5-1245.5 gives 402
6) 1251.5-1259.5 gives 398.3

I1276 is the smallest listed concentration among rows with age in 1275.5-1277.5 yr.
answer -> 250.7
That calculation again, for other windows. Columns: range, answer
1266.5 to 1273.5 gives 288.4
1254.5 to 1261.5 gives 377.6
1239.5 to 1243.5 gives 396.9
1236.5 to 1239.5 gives 389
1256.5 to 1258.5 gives 387.4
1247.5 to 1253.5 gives 374.6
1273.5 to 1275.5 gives 260.9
